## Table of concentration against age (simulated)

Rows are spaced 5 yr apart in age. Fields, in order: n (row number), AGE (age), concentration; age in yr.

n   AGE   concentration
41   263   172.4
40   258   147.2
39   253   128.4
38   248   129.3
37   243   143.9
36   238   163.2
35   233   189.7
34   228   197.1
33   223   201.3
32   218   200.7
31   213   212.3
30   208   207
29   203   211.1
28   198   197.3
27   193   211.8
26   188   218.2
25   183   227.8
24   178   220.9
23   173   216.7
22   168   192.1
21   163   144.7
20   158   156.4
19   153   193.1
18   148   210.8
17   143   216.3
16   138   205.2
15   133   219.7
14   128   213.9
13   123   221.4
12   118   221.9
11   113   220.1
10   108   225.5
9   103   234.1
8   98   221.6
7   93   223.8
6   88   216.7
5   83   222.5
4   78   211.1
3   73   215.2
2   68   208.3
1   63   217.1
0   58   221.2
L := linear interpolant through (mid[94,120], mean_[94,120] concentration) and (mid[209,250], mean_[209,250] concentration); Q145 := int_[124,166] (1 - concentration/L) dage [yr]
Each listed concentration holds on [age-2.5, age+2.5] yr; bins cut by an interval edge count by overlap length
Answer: 3.1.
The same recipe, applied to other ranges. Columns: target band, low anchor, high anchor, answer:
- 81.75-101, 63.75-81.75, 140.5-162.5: -1.3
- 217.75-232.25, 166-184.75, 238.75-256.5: -3.3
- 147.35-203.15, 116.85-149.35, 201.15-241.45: 1.8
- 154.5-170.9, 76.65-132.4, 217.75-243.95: 2.9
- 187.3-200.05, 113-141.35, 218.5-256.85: -1.5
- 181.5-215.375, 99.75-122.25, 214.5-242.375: -2.4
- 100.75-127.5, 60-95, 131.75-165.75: -2.7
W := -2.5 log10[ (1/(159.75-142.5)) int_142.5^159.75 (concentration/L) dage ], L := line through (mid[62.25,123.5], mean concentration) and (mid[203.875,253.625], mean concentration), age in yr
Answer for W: 0.05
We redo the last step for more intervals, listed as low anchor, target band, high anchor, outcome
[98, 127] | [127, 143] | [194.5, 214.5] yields 0.03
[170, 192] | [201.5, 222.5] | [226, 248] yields -0.09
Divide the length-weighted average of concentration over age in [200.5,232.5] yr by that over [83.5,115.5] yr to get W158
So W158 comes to 0.91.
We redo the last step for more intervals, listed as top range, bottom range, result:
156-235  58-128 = 0.91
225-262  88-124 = 0.71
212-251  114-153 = 0.83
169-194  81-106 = 0.97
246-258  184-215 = 0.63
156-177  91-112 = 0.80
